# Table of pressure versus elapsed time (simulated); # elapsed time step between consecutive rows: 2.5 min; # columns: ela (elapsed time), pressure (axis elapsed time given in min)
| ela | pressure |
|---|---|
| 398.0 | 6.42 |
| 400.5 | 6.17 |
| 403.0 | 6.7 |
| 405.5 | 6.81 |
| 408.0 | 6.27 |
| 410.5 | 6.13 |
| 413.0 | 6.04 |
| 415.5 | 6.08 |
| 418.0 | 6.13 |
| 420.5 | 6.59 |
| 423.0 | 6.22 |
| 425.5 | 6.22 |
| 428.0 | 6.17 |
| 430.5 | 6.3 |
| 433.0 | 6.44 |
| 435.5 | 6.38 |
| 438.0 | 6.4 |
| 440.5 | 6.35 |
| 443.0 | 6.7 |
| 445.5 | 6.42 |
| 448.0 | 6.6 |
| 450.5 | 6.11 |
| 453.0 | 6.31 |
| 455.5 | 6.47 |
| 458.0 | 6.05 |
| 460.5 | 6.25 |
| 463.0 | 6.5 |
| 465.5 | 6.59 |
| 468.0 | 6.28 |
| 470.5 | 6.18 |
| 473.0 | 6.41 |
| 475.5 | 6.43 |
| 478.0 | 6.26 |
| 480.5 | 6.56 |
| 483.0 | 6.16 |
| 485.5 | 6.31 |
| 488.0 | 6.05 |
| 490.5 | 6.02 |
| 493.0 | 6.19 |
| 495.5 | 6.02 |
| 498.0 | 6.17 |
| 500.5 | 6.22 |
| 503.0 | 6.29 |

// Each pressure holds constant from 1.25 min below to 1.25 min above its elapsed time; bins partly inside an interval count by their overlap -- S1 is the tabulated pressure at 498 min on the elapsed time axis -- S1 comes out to 6.17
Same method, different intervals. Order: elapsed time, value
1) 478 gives 6.26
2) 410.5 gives 6.13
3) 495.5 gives 6.02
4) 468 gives 6.28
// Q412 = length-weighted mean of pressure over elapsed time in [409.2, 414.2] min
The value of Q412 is 6.09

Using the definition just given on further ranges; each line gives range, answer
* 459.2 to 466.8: 6.44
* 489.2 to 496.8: 6.08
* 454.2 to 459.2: 6.26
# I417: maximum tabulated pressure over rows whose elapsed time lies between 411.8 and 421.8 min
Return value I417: 6.59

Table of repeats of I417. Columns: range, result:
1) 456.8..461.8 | 6.25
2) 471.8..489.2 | 6.56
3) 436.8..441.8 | 6.4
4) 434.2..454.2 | 6.7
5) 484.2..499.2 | 6.31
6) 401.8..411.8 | 6.81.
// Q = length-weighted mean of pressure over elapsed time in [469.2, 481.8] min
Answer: 6.37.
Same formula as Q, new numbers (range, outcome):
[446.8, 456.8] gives 6.37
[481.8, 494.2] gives 6.15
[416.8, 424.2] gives 6.32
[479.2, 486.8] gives 6.34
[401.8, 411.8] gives 6.47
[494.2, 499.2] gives 6.1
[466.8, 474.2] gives 6.29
